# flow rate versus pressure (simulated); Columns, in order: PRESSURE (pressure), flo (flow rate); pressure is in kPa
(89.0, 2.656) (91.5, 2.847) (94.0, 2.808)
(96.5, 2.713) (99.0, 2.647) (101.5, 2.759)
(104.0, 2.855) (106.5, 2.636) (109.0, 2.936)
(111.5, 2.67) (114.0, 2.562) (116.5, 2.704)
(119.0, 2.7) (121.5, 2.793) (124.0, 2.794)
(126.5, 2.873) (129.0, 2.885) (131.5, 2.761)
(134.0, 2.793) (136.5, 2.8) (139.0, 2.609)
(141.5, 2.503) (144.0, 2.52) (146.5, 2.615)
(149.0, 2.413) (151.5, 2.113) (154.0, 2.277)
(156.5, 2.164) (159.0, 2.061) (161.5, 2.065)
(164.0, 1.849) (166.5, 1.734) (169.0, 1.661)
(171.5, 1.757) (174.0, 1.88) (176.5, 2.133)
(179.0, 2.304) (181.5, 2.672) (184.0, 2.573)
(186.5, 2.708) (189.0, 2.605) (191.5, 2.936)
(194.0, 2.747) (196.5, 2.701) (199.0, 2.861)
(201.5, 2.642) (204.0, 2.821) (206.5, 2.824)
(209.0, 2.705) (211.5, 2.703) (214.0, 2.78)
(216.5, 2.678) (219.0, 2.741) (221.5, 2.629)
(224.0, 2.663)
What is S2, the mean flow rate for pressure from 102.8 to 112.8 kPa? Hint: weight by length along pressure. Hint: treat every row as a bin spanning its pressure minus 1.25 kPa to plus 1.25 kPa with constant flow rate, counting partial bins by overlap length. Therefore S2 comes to 2.77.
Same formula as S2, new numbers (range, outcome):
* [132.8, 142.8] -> 2.67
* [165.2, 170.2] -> 1.7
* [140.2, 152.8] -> 2.43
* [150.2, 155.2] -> 2.2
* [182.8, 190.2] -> 2.63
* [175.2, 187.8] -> 2.48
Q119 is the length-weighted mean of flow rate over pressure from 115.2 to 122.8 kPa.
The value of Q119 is 2.73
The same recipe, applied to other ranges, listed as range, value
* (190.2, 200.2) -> 2.81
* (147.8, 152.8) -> 2.26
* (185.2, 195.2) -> 2.75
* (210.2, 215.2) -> 2.74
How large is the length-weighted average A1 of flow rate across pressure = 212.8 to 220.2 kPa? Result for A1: 2.73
